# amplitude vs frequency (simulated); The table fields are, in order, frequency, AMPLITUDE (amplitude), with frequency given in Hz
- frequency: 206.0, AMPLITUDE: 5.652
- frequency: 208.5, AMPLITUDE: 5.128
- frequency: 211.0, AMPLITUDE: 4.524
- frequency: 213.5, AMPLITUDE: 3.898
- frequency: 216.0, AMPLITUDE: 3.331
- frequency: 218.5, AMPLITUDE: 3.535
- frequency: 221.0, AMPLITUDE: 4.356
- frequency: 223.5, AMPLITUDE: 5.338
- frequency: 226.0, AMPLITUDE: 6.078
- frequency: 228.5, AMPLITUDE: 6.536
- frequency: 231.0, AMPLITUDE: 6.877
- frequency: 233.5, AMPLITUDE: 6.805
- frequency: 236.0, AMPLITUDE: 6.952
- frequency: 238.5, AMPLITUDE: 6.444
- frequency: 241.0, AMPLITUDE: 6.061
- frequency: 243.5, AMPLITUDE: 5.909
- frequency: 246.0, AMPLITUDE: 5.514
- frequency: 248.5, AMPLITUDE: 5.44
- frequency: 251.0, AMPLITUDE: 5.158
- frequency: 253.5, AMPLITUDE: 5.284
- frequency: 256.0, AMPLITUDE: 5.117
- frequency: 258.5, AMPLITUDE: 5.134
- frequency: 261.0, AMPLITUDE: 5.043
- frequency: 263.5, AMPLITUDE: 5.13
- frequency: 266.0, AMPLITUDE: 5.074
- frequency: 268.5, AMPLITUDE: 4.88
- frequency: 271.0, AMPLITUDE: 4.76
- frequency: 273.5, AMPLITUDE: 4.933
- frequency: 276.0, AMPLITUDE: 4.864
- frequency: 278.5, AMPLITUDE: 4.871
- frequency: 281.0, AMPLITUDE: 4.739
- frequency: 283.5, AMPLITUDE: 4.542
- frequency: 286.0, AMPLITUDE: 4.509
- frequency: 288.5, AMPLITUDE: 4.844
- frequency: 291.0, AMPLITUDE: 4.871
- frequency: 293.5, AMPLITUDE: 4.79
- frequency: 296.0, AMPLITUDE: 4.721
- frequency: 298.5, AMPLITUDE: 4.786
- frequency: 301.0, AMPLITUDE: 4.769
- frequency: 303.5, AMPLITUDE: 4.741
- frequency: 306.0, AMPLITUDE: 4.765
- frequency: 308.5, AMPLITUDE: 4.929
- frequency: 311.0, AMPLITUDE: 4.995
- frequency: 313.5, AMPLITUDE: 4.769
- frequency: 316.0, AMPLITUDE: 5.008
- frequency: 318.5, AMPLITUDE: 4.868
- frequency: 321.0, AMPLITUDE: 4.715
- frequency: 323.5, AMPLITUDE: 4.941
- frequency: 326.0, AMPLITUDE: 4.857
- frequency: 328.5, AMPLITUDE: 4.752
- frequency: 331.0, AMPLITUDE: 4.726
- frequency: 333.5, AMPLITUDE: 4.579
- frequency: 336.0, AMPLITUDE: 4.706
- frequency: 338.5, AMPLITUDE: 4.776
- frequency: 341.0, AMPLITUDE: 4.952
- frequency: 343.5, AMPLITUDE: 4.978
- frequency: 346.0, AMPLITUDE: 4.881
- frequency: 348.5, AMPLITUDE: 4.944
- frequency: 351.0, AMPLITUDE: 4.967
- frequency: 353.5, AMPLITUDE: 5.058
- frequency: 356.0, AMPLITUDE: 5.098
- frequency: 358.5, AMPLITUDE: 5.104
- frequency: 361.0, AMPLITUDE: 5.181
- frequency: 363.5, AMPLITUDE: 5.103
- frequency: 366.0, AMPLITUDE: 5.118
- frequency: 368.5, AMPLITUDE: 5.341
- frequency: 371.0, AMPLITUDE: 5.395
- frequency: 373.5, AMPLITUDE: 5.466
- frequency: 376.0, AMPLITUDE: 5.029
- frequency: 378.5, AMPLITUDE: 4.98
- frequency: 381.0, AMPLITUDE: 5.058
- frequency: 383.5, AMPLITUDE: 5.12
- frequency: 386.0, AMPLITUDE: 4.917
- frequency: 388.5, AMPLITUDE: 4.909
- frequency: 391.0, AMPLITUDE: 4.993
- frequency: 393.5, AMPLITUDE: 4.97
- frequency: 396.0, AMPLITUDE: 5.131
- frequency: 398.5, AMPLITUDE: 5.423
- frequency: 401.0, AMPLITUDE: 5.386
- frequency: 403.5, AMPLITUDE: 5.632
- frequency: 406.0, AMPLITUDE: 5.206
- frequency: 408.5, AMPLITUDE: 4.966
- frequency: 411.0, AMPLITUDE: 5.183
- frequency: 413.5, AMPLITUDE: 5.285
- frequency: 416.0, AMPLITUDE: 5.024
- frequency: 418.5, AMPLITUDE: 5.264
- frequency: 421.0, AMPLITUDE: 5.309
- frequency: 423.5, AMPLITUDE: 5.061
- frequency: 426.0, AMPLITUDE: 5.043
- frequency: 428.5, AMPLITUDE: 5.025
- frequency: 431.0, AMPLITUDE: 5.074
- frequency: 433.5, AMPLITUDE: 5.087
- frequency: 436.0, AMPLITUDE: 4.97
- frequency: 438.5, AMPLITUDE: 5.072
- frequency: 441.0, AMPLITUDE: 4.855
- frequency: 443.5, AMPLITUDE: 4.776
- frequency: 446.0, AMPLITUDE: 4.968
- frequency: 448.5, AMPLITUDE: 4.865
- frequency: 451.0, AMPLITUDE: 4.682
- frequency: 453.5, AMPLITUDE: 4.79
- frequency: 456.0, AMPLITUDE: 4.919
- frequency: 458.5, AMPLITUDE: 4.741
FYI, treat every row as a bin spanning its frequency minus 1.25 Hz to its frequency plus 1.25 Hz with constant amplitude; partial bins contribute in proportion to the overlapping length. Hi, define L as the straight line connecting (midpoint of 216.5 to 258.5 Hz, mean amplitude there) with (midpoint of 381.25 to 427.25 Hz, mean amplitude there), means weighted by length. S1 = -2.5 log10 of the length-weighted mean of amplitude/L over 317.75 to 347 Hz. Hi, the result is 0.12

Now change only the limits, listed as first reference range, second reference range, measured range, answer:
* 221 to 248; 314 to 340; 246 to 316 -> 0.11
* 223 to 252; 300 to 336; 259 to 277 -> 0.14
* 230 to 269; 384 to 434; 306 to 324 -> 0.12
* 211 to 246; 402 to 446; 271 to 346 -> 0.12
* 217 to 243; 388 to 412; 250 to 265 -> 0.12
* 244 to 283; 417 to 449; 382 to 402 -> -0.01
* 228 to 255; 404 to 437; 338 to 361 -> 0.11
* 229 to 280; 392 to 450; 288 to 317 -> 0.12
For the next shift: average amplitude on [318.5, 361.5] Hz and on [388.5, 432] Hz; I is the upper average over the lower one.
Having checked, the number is 1.1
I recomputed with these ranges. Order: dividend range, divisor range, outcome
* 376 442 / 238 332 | 1.02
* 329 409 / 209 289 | 0.97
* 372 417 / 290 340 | 1.07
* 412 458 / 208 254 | 0.92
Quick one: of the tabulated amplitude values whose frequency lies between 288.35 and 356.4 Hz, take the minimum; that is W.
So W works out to 4.579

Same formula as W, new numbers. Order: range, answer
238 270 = 4.88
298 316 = 4.741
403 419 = 4.966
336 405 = 4.706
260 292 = 4.509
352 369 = 5.058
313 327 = 4.715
